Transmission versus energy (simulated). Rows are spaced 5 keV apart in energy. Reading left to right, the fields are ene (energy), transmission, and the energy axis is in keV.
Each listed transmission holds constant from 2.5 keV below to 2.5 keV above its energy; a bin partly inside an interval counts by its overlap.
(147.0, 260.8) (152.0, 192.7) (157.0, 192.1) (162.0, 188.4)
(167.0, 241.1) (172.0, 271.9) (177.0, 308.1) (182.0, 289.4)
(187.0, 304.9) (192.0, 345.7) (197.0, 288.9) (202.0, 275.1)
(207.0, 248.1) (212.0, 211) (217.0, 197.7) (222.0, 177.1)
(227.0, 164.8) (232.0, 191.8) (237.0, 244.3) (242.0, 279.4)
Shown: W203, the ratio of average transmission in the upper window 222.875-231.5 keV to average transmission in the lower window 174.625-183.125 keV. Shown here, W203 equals 0.58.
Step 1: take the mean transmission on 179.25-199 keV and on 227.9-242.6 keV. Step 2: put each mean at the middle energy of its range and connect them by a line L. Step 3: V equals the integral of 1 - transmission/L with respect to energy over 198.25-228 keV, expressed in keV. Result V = 5.4 keV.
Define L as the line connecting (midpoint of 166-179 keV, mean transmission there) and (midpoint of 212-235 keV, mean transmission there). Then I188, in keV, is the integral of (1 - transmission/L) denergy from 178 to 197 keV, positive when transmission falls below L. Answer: -4.6 keV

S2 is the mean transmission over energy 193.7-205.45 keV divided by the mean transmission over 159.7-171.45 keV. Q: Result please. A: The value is 1.3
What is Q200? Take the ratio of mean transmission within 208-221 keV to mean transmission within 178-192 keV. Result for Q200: 0.67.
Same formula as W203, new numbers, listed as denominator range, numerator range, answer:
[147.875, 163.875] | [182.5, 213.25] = 1.42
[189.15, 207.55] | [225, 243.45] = 0.74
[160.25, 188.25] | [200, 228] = 0.80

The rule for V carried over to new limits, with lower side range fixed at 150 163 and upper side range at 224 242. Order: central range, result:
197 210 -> -3.96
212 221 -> 0.37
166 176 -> -3.67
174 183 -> -4.66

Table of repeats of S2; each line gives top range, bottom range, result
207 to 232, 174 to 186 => 0.65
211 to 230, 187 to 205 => 0.62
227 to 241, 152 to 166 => 1.10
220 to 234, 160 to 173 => 0.77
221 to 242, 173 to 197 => 0.67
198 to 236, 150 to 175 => 0.97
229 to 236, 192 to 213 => 0.75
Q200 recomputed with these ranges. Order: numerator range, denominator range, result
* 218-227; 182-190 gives 0.59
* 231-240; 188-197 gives 0.70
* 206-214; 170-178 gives 0.79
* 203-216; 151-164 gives 1.21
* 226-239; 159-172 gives 0.90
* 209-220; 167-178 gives 0.74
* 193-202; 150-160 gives 1.53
